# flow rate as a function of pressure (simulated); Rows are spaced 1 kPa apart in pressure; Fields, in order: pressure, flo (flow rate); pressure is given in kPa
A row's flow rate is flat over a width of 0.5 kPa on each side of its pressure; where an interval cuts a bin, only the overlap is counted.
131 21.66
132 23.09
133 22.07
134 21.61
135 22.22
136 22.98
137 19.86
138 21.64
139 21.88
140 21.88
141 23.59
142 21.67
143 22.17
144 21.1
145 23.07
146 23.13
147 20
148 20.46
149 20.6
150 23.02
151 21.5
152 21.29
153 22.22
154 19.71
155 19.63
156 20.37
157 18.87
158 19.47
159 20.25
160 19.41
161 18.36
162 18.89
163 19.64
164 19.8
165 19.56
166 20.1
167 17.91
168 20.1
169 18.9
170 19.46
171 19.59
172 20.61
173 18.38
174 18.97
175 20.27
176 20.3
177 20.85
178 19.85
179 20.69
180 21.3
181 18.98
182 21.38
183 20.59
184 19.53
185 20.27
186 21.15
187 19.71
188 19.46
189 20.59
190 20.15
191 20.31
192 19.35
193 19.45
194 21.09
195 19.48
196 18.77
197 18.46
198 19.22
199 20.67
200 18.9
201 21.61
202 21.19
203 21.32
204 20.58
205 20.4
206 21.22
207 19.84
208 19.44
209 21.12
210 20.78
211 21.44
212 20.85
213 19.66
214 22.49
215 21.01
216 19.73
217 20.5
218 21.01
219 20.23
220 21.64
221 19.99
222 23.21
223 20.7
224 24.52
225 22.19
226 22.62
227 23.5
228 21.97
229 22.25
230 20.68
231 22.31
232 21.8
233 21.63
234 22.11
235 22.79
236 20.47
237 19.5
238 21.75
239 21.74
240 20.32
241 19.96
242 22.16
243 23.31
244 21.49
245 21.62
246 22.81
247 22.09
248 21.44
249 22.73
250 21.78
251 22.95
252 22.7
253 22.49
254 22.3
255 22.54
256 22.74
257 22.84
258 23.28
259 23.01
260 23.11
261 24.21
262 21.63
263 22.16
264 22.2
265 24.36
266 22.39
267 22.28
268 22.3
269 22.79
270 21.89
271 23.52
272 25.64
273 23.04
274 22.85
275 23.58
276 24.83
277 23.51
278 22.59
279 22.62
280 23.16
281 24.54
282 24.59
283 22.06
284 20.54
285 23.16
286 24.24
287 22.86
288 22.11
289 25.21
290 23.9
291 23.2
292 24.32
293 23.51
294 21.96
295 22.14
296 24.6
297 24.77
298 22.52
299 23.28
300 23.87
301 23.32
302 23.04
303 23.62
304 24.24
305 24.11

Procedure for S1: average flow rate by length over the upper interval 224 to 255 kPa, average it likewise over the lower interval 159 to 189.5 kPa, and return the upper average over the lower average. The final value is 1.11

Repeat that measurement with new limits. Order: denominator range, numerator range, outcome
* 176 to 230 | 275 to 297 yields 1.13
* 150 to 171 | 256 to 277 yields 1.16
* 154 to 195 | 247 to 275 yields 1.15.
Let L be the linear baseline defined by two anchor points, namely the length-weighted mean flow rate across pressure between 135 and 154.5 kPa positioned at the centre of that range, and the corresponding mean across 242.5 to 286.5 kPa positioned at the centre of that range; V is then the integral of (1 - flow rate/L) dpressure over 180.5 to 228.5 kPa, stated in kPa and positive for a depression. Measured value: 3.5 kPa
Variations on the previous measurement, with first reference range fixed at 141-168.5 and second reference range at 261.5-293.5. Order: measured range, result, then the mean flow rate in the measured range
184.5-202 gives 1.1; 20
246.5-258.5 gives 0.1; 22.5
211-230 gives 0.4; 21.5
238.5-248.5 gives 0.3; 21.7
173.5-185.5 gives 0.5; 20.2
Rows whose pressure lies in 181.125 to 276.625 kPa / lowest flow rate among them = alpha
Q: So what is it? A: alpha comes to 18.46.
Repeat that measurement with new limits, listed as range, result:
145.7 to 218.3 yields 17.91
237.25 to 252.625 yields 19.96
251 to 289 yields 20.54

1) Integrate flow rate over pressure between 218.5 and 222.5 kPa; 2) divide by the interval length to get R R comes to 21.3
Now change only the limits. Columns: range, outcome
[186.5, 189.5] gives 19.9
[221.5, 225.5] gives 22.7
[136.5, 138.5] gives 20.8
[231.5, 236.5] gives 21.8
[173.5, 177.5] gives 20.1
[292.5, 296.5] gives 23.1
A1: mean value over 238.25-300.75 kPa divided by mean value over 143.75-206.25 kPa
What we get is 1.13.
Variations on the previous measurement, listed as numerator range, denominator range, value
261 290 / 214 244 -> 1.07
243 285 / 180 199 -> 1.14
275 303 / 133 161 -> 1.10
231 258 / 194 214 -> 1.08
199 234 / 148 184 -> 1.06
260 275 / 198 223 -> 1.11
